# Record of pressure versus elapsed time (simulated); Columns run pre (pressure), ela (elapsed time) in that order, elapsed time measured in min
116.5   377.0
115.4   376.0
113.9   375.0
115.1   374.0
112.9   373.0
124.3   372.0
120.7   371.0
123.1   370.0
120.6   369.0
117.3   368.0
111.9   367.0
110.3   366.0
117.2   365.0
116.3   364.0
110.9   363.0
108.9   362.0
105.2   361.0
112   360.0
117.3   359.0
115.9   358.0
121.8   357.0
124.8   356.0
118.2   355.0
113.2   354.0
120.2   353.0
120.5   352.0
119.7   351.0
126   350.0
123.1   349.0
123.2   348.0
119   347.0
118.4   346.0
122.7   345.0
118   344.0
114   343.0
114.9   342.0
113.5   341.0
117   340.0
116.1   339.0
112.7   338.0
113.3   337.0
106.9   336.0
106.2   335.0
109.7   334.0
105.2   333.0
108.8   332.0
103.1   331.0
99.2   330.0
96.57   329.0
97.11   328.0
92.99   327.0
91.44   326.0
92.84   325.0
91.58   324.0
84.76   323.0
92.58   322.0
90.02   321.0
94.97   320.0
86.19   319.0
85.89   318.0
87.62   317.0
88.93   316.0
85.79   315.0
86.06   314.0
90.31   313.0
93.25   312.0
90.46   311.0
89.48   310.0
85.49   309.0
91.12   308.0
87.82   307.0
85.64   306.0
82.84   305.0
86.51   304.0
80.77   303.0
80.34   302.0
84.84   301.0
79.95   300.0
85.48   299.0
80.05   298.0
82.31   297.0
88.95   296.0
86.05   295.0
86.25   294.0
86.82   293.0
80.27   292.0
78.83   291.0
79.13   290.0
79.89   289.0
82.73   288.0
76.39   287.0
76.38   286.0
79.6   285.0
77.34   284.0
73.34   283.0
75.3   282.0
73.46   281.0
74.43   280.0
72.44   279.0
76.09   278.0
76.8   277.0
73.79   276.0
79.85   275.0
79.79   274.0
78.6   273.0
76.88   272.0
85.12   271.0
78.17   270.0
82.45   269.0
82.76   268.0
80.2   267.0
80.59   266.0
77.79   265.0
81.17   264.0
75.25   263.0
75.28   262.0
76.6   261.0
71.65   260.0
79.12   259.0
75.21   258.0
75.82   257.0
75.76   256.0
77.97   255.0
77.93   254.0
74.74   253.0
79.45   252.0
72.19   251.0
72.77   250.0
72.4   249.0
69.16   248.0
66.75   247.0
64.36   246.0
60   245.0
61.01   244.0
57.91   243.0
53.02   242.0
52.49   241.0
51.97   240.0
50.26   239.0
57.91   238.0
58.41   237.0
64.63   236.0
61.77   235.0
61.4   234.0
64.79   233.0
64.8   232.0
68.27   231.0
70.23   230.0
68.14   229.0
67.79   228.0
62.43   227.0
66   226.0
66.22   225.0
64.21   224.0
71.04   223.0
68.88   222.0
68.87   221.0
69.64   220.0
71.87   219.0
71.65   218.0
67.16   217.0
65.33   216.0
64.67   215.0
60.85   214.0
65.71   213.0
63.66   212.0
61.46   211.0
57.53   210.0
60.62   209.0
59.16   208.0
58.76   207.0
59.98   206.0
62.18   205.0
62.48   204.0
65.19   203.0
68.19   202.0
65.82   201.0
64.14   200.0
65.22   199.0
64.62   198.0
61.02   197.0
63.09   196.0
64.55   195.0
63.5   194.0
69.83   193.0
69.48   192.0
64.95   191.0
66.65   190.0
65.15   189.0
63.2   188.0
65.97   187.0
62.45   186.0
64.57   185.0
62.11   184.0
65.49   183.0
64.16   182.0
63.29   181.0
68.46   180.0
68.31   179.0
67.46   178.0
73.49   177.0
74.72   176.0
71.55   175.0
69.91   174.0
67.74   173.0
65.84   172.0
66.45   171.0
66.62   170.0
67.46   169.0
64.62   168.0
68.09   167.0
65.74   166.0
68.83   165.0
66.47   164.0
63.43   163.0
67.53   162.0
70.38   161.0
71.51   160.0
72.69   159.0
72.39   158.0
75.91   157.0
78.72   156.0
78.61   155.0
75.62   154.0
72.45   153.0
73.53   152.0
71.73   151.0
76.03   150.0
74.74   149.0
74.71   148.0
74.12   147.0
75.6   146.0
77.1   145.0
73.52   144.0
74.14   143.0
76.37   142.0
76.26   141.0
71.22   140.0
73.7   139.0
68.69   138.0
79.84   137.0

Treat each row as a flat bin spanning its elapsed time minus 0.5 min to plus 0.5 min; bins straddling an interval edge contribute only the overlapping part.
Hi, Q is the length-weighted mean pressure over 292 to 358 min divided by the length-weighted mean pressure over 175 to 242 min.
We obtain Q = 1.55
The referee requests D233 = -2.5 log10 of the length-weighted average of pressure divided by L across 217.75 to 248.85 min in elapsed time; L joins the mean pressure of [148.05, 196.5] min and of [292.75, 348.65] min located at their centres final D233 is 0.25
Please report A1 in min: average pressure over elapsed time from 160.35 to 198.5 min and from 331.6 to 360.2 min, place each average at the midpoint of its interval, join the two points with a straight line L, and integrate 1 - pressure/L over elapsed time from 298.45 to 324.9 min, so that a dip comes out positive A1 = 4.69 min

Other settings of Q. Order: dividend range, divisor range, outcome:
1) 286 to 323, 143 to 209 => 1.25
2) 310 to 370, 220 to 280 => 1.52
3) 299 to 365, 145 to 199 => 1.49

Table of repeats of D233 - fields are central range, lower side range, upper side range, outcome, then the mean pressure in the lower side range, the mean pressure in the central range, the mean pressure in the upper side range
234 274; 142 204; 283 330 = 0.12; 68.8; 70.9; 86.1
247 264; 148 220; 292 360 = 0.12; 67.2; 75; 100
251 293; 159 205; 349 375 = 0.18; 66.5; 77.7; 117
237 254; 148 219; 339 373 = 0.32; 67.1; 63.8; 117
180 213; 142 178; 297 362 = 0.22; 71.5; 63.8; 101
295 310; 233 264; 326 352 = 0.11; 67.6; 84.7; 112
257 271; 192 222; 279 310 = -0.04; 64.5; 78.3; 81.6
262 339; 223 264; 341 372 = 0.07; 67.4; 86.4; 118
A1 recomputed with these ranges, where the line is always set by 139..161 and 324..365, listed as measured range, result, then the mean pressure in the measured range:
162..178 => 2.1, 68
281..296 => 3.1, 80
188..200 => 2.6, 65.1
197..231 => 8.5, 65.1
